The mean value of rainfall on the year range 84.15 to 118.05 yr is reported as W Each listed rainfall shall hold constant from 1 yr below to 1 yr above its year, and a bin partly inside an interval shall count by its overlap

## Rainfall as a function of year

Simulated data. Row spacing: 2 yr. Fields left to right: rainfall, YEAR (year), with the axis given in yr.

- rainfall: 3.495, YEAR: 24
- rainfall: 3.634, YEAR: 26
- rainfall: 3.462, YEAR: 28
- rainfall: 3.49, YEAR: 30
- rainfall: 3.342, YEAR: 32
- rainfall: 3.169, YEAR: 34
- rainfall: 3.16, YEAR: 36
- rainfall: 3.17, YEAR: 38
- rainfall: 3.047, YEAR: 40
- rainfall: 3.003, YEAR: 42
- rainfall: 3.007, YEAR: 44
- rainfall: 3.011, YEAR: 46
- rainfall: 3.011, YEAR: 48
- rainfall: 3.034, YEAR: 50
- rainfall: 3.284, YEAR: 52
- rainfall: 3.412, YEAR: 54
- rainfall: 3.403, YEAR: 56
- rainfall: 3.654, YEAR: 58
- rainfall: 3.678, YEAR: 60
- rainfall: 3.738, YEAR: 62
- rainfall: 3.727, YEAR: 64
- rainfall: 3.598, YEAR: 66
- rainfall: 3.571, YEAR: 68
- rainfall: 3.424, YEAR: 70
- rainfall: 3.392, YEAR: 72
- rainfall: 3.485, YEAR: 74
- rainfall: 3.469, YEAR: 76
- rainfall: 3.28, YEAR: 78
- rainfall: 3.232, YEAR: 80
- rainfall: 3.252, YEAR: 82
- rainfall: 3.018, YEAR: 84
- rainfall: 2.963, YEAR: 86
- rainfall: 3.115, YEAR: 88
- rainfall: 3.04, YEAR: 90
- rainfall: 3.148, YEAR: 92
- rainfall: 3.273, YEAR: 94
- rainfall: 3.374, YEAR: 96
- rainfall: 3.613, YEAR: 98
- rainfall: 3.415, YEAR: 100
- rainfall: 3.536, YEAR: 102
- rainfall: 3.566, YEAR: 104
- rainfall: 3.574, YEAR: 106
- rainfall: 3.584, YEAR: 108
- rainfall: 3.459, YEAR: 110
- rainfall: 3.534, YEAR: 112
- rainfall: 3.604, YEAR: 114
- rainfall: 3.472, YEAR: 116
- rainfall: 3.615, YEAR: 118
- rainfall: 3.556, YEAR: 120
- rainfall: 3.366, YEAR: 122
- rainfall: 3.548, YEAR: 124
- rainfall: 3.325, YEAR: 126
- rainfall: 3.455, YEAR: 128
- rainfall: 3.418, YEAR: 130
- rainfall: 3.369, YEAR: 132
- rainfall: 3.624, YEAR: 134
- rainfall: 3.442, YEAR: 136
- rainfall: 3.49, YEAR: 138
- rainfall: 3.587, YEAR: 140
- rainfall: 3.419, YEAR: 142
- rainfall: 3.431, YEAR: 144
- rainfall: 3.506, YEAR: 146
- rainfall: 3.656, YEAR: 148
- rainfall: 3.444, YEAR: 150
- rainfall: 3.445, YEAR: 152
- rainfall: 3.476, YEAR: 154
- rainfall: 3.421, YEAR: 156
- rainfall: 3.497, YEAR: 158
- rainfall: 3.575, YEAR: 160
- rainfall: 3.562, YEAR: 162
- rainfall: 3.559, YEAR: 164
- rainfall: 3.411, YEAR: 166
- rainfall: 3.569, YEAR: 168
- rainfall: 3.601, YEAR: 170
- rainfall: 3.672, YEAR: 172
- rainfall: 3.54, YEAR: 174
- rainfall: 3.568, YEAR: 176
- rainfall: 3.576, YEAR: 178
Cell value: 3.39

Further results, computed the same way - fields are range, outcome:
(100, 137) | 3.5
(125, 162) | 3.48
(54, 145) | 3.44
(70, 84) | 3.33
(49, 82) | 3.45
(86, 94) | 3.11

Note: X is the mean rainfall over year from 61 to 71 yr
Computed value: 3.61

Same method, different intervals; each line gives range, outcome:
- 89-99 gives 3.29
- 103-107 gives 3.57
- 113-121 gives 3.56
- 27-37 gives 3.32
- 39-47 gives 3.02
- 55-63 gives 3.62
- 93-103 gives 3.44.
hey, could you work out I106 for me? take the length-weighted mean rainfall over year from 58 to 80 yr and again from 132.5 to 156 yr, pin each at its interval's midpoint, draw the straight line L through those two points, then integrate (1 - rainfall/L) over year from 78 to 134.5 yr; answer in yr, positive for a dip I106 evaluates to 1.9 yr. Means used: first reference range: 3.53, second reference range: 3.5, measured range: 3.39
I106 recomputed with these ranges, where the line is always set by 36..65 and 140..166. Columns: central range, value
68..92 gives 0.71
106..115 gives -0.35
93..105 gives -0.25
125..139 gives 0.04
